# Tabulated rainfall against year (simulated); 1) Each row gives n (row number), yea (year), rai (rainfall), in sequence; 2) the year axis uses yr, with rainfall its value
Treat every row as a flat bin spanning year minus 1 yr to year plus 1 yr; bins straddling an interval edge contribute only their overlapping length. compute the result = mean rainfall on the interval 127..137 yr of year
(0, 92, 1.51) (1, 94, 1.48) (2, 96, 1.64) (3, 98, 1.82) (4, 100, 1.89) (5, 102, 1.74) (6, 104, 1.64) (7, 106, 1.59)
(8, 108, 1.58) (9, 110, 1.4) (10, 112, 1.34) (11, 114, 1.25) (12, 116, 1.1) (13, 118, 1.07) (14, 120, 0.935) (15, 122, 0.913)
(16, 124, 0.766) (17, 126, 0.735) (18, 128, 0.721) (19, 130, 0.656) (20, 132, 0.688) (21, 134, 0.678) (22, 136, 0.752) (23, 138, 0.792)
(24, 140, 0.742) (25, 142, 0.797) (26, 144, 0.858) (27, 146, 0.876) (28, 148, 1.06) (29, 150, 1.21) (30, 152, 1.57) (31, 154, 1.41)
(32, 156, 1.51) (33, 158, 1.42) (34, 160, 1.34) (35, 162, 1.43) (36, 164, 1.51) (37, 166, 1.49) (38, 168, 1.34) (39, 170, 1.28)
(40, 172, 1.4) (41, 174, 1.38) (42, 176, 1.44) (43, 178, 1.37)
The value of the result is 0.699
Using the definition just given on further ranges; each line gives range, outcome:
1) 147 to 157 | 1.35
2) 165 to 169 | 1.42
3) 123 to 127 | 0.75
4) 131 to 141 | 0.73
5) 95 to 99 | 1.73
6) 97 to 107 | 1.74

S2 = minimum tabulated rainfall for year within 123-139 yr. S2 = 0.656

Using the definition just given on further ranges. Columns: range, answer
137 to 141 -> 0.742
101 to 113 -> 1.34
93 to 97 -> 1.48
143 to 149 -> 0.858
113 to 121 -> 0.935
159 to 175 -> 1.28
